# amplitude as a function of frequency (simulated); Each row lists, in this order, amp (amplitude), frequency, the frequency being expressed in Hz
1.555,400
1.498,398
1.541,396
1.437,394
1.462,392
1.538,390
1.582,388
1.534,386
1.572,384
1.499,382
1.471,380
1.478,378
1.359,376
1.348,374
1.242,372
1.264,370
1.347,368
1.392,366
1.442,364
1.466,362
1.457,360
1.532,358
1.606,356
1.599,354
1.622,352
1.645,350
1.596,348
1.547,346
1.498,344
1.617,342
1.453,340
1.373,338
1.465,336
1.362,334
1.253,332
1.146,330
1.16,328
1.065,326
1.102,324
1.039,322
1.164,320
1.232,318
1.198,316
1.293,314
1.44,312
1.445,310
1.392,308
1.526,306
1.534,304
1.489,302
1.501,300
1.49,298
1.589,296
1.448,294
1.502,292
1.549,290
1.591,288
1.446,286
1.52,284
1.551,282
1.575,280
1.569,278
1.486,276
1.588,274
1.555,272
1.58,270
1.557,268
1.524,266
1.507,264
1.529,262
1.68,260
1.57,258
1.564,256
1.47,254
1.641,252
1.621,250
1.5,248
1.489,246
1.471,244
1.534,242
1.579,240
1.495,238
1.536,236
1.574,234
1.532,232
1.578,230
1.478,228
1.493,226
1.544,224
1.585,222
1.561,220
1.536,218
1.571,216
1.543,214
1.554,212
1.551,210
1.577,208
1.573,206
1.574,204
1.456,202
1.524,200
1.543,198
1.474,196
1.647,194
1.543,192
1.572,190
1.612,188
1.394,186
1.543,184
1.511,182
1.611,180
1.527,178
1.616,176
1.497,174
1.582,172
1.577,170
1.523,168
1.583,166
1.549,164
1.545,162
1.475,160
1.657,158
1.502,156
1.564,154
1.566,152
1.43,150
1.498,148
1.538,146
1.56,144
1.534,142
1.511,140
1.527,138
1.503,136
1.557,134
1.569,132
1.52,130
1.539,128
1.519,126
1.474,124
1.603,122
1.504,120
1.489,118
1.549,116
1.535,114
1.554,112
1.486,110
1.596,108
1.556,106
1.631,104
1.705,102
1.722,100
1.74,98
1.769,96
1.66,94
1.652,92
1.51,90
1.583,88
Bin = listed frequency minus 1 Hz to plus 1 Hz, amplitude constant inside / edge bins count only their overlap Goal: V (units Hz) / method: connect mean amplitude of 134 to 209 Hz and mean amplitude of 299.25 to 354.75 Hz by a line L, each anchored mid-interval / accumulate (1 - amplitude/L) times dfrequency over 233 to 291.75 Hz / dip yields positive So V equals -4.0 Hz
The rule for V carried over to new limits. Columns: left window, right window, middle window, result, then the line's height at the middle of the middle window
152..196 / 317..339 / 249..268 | -2.8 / 1.37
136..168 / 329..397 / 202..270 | -1.9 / 1.51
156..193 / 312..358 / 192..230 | -0.9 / 1.51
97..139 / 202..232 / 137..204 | 0.7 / 1.56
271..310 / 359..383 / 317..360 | 1.7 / 1.45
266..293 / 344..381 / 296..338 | 5.2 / 1.51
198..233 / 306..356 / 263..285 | -1.4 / 1.46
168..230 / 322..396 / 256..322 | -0.1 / 1.48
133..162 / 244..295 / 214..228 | 0.0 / 1.54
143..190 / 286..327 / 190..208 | -0.5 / 1.5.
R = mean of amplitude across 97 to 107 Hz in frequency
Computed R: 1.67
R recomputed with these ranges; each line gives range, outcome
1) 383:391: 1.56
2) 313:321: 1.22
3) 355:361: 1.53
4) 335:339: 1.42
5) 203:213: 1.57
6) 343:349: 1.55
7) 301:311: 1.48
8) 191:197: 1.55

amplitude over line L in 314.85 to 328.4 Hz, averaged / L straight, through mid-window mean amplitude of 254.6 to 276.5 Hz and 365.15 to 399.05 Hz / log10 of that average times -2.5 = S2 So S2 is 0.303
